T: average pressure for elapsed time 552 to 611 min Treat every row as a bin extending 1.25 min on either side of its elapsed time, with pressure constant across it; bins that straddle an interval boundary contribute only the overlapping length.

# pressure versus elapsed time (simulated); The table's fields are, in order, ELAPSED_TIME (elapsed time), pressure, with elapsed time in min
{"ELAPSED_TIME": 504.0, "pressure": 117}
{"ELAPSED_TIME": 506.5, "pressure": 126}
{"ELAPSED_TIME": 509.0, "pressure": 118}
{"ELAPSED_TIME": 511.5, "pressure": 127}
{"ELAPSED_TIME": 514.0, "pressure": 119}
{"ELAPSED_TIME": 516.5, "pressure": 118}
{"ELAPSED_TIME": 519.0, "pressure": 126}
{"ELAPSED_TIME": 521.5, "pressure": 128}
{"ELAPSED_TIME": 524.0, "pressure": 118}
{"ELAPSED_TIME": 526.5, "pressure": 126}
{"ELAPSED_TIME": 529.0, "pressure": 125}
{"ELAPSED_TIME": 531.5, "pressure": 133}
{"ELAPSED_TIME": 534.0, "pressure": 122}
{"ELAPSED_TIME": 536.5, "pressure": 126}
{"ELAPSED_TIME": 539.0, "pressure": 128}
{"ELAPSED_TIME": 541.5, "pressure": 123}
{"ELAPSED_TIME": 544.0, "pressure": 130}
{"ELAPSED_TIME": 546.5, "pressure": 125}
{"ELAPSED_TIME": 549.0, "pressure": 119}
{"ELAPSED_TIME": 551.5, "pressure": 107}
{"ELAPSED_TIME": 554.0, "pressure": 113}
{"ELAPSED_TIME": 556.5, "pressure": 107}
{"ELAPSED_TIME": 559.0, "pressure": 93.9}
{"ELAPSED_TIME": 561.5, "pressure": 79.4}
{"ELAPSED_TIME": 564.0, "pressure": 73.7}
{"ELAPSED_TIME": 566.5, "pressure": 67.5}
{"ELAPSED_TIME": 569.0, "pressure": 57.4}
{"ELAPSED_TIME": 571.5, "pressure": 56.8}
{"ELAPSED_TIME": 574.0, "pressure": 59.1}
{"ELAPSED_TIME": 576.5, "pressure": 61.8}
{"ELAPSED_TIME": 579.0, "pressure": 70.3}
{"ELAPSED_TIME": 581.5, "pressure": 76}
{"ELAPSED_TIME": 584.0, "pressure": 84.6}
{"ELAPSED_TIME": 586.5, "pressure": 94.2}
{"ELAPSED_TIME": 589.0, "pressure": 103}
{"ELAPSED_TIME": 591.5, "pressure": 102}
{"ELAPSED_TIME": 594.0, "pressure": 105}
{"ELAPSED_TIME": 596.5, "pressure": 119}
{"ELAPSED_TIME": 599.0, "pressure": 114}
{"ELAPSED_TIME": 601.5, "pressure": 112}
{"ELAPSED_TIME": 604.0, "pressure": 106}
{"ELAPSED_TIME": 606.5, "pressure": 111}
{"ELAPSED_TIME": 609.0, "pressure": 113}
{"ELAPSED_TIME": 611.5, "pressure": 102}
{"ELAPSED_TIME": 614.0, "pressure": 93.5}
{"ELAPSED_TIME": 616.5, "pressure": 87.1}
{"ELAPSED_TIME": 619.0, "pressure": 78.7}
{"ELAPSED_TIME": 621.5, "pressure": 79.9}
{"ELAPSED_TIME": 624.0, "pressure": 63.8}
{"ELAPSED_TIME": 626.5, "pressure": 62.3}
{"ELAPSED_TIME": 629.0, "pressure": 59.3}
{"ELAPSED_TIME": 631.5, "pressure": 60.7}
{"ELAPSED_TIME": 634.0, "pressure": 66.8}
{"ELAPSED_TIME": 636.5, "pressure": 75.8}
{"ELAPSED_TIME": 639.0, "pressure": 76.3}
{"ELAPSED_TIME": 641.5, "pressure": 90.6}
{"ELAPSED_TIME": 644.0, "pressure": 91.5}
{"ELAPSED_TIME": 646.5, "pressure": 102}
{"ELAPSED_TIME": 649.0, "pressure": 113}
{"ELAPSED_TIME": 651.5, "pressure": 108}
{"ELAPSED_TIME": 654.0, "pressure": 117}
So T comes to 90.8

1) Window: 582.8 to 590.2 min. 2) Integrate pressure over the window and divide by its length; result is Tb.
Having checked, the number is 93.9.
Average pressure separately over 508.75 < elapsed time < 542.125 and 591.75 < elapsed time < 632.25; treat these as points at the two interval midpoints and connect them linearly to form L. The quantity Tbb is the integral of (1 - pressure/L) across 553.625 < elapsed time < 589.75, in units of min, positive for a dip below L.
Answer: 9.59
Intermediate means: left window 124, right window 92.3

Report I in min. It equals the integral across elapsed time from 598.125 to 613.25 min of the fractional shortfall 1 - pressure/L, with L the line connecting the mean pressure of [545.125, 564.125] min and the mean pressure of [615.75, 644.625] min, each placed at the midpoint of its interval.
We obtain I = -4.59 min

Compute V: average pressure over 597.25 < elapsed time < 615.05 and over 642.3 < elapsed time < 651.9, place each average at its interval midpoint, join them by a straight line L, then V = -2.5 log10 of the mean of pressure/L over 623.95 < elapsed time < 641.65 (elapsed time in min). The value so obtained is 0.46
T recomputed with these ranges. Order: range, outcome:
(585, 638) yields 90.8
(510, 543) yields 125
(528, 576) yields 102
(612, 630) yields 76.3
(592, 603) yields 112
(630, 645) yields 76.4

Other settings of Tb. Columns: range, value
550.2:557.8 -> 109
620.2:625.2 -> 72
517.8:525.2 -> 124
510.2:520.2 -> 122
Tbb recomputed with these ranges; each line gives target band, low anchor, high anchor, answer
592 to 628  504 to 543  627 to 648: -2.7 min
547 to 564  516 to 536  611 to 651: 1.6 min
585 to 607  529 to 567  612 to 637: -5.0 min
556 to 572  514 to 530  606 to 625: 4.8 min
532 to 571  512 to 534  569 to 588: -2.5 min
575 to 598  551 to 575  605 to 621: -0.5 min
